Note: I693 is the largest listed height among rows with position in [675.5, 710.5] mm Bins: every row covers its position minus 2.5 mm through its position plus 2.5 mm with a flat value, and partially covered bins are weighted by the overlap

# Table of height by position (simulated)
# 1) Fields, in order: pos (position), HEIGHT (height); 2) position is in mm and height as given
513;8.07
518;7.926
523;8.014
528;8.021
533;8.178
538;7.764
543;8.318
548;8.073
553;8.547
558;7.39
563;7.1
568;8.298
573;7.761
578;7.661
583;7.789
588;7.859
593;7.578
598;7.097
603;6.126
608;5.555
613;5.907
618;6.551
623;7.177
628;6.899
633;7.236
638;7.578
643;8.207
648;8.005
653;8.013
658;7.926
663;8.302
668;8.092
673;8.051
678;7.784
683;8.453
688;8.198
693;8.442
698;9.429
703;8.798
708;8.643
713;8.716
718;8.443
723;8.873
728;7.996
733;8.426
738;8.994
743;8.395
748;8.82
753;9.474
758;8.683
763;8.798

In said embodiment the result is 9.429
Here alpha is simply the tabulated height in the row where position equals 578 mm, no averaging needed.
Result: 7.661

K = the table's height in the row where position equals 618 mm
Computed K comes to 6.551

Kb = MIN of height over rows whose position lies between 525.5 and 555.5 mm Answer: 7.764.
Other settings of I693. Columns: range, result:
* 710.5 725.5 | 8.873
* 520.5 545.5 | 8.318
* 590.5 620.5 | 7.578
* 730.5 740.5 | 8.994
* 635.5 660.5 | 8.207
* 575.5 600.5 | 7.859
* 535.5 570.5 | 8.547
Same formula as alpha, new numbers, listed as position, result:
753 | 9.474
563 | 7.1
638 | 7.578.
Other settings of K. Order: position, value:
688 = 8.198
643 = 8.207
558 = 7.39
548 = 8.073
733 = 8.426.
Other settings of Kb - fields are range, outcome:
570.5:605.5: 6.126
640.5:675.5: 7.926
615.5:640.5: 6.551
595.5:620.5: 5.555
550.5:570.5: 7.1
